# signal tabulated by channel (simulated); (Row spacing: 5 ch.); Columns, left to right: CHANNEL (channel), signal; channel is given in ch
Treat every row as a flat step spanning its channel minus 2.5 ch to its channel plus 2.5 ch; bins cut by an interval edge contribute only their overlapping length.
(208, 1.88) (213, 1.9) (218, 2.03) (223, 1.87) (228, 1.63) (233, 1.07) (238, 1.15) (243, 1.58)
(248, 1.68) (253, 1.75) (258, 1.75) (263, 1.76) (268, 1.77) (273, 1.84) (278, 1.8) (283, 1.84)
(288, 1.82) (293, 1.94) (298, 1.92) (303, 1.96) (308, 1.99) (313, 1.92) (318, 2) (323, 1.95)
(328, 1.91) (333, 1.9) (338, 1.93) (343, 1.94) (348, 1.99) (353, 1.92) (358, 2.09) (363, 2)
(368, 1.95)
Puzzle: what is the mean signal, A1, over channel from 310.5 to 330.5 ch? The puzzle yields 1.94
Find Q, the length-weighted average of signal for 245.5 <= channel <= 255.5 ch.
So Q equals 1.71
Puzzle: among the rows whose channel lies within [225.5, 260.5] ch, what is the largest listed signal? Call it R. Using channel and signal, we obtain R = 1.75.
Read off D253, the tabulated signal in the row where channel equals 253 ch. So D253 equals 1.75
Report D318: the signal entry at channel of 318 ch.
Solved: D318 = 2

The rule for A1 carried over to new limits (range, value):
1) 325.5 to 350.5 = 1.93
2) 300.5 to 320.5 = 1.97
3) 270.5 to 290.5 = 1.83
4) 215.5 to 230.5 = 1.84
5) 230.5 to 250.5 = 1.37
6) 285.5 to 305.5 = 1.91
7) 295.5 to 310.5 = 1.96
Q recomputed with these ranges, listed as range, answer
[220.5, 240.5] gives 1.43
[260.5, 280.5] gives 1.79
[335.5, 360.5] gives 1.97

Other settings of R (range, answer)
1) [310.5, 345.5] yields 2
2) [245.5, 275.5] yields 1.84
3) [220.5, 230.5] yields 1.87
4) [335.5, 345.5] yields 1.94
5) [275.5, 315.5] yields 1.99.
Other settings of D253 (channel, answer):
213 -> 1.9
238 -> 1.15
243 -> 1.58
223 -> 1.87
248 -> 1.68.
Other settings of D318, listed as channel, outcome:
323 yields 1.95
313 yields 1.92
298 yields 1.92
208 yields 1.88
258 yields 1.75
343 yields 1.94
